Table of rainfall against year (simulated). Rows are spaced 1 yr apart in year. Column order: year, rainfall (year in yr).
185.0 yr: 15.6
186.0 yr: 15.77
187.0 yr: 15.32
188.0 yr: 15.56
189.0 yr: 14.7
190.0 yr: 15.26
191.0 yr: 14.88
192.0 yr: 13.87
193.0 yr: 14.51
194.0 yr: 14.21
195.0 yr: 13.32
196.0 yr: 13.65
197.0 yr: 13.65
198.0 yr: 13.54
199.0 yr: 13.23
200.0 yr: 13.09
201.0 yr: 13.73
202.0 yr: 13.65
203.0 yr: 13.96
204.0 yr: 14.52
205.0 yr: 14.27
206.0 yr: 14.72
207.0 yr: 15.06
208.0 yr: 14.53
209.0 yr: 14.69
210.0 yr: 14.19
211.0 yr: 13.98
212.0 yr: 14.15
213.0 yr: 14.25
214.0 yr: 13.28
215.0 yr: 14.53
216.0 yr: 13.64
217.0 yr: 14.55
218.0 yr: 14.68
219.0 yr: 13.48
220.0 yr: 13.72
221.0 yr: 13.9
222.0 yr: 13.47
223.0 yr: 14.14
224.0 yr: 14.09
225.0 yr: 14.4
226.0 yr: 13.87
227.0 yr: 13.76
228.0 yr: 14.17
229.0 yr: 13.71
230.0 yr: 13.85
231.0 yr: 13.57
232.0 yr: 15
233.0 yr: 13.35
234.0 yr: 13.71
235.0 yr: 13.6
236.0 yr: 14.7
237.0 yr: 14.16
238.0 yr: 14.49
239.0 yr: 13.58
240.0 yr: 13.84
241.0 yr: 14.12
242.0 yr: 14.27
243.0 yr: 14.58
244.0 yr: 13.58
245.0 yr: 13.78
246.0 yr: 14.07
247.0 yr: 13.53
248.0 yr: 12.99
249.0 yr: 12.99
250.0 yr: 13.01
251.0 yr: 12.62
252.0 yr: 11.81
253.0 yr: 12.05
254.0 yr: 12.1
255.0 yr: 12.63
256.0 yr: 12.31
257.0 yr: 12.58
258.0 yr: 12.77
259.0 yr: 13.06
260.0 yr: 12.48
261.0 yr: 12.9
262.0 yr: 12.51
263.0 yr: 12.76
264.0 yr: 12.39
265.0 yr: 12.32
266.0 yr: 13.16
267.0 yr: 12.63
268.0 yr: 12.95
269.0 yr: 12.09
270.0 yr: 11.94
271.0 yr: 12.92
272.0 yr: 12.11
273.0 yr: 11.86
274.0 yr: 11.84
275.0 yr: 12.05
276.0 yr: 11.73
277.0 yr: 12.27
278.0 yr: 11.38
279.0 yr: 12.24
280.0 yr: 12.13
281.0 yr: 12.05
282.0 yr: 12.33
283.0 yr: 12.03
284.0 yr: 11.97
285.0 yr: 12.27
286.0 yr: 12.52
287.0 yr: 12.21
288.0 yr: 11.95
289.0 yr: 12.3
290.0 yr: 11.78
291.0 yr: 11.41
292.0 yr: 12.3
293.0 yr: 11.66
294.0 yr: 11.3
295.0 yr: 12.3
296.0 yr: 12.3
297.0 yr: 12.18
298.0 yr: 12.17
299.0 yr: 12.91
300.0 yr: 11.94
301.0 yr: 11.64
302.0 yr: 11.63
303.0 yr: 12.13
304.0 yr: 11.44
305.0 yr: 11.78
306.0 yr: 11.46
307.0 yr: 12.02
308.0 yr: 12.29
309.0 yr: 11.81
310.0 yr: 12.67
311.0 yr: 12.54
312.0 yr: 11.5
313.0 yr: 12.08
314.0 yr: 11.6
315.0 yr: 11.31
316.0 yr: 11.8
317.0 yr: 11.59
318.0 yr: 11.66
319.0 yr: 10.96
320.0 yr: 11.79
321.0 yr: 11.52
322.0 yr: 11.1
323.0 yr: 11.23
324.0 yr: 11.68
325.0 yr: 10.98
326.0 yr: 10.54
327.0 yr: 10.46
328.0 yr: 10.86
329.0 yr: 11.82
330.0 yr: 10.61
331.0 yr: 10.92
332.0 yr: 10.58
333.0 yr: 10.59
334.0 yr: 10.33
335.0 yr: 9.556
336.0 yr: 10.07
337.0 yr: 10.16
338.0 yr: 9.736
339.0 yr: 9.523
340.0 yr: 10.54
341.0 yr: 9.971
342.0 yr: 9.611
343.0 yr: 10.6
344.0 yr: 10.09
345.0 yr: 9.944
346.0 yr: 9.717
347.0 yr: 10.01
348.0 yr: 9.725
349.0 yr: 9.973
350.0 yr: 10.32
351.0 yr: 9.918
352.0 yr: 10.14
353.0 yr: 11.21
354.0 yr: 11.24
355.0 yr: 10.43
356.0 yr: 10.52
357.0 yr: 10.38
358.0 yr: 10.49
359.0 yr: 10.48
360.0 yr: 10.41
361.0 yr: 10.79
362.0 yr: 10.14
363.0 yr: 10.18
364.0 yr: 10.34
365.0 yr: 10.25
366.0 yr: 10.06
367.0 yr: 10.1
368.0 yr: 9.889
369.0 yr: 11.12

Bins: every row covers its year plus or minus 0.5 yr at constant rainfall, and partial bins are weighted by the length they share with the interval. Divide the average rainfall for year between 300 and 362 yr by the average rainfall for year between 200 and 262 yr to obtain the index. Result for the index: 0.79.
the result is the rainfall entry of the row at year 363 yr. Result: 10.18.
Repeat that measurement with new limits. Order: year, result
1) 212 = 14.15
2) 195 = 13.32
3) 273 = 11.86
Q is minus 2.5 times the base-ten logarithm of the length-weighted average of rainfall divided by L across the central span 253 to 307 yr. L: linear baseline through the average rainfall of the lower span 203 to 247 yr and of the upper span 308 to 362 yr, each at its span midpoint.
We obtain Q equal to 0.020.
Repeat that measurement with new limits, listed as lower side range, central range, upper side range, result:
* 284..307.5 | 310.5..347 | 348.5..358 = 0.03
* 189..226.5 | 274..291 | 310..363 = 0.01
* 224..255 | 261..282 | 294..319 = 0.05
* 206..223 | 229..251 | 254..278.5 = -0.04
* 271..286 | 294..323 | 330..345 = -0.07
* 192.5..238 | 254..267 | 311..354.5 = 0.01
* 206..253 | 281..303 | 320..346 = -0.02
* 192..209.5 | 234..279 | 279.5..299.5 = -0.01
